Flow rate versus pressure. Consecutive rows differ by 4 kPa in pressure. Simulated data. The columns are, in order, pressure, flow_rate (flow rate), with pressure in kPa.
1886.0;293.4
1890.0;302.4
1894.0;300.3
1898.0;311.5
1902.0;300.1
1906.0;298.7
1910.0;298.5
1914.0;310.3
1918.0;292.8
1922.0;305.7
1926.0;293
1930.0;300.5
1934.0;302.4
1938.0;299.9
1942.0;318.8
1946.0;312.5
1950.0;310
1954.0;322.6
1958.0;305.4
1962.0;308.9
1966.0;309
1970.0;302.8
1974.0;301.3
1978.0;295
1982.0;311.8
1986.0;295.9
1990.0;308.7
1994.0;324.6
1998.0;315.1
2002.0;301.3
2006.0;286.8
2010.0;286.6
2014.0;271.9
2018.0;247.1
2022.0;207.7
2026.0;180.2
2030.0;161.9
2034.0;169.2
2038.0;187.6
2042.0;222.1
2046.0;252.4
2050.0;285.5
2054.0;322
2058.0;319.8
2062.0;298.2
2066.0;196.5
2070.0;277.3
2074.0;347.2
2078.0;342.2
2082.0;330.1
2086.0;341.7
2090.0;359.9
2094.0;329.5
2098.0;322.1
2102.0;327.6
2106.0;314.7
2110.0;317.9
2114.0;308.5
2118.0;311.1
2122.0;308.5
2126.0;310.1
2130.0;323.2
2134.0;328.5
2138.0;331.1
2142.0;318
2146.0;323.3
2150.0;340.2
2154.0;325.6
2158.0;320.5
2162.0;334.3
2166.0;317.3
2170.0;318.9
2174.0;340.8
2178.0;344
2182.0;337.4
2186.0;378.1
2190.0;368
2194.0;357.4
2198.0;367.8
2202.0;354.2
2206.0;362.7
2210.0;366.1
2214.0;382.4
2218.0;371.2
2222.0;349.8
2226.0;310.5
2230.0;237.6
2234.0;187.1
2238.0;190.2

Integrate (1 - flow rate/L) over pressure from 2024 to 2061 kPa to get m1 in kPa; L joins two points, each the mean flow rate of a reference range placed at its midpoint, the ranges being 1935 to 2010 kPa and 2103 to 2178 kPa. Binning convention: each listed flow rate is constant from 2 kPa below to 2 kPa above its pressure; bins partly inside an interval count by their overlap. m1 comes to 9.2 kPa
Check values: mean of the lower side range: 307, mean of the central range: 235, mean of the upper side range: 322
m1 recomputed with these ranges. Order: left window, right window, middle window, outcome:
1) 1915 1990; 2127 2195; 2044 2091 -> 2.5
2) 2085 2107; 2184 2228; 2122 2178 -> 3.4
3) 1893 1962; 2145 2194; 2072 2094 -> -1.1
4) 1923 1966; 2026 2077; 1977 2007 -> -2.4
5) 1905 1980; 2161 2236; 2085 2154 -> 0.5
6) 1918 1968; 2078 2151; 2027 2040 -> 5.9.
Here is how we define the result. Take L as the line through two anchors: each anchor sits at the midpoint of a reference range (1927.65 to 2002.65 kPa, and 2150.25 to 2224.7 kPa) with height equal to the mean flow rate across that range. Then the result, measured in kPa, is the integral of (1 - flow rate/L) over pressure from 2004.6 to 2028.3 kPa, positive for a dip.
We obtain 5.4 kPa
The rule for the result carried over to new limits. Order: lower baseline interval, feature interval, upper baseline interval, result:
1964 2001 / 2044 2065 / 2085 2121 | 1.8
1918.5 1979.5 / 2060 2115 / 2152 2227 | 2.5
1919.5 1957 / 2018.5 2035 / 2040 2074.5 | 5.7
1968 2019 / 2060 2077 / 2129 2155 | 1.6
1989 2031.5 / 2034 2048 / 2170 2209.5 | 3.3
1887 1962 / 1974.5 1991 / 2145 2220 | 0.6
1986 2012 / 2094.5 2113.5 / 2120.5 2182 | -0.1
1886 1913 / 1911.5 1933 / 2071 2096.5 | 0.4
